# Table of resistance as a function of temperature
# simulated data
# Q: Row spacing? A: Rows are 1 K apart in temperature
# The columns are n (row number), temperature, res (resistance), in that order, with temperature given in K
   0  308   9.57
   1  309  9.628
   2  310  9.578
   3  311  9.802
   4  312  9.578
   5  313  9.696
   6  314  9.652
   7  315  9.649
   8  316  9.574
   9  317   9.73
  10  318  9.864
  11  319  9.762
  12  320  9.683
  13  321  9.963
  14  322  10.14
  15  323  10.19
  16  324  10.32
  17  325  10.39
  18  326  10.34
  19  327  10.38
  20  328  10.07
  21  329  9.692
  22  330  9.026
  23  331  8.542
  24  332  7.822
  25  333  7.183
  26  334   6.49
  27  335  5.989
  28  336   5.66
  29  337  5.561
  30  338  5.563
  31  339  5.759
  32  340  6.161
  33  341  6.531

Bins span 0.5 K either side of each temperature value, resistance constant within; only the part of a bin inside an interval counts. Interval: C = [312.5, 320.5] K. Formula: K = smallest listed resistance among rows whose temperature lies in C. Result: 9.574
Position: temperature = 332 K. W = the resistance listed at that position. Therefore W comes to 7.822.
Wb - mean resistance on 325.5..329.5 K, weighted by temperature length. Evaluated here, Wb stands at 10.1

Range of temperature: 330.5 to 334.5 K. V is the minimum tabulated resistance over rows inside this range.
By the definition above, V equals 6.49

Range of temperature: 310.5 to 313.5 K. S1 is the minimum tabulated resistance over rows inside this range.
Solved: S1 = 9.578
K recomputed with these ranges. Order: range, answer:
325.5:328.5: 10.07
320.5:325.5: 9.963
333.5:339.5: 5.561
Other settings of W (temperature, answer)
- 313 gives 9.696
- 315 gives 9.649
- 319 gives 9.762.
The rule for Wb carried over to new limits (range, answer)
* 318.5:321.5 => 9.8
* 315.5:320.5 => 9.72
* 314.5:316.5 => 9.61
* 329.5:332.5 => 8.46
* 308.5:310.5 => 9.6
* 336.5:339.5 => 5.63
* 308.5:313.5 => 9.66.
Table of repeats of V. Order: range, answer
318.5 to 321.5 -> 9.683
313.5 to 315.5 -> 9.649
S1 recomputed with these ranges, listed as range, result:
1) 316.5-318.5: 9.73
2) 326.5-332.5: 7.822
